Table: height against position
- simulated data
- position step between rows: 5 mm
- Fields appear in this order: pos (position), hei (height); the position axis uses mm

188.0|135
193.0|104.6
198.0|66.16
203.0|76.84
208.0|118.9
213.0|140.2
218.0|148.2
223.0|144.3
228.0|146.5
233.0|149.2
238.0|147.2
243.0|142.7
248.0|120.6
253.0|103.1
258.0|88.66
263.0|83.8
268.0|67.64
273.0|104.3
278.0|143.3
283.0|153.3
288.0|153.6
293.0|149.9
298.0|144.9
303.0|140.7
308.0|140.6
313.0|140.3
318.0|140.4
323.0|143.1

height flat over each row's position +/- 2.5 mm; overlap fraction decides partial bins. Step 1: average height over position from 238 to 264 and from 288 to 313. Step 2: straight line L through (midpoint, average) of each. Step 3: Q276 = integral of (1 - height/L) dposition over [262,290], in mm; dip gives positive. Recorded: 2.4 mm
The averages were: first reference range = 113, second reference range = 145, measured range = 119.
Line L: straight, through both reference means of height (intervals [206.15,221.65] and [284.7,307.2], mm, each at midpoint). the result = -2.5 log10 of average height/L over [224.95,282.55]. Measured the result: 0.185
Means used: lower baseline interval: 137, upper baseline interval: 147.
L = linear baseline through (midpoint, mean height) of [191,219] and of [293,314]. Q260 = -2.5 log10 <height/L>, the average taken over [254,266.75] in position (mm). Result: 0.418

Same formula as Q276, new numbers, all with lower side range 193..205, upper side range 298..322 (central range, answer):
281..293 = -2.3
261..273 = 3.7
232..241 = -4.4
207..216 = -5.0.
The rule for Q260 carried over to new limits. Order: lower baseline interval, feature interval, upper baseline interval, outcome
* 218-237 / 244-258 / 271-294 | 0.286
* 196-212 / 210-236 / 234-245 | -0.204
